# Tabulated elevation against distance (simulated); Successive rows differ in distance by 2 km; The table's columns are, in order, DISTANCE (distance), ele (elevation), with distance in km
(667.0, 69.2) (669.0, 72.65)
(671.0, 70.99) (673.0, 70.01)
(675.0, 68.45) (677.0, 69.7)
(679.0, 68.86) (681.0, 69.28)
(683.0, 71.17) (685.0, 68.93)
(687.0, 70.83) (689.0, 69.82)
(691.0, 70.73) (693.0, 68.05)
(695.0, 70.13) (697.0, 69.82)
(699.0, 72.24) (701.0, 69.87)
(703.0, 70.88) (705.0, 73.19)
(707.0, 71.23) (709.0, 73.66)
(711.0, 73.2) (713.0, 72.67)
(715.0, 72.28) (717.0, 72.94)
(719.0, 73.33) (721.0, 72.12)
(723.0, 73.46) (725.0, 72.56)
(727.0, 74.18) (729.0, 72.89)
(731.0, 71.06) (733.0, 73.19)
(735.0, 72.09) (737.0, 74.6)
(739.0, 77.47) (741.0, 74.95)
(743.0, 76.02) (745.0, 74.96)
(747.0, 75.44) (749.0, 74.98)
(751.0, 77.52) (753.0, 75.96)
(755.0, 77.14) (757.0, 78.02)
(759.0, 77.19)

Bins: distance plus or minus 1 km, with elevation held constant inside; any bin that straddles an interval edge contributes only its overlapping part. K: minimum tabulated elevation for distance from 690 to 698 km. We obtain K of 68.05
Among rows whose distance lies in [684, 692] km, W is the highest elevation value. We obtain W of 70.83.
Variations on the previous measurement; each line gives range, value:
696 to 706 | 73.19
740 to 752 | 77.52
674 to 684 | 71.17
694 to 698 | 70.13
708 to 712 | 73.66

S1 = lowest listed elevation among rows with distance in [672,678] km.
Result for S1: 68.45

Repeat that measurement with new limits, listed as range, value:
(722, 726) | 72.56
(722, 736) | 71.06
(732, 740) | 72.09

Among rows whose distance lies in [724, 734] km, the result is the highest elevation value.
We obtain 74.18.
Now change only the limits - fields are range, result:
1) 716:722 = 73.33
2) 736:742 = 77.47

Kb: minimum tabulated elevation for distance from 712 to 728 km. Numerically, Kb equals 72.12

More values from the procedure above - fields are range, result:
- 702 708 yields 70.88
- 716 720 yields 72.94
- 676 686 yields 68.86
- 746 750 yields 74.98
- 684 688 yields 68.93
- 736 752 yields 74.6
